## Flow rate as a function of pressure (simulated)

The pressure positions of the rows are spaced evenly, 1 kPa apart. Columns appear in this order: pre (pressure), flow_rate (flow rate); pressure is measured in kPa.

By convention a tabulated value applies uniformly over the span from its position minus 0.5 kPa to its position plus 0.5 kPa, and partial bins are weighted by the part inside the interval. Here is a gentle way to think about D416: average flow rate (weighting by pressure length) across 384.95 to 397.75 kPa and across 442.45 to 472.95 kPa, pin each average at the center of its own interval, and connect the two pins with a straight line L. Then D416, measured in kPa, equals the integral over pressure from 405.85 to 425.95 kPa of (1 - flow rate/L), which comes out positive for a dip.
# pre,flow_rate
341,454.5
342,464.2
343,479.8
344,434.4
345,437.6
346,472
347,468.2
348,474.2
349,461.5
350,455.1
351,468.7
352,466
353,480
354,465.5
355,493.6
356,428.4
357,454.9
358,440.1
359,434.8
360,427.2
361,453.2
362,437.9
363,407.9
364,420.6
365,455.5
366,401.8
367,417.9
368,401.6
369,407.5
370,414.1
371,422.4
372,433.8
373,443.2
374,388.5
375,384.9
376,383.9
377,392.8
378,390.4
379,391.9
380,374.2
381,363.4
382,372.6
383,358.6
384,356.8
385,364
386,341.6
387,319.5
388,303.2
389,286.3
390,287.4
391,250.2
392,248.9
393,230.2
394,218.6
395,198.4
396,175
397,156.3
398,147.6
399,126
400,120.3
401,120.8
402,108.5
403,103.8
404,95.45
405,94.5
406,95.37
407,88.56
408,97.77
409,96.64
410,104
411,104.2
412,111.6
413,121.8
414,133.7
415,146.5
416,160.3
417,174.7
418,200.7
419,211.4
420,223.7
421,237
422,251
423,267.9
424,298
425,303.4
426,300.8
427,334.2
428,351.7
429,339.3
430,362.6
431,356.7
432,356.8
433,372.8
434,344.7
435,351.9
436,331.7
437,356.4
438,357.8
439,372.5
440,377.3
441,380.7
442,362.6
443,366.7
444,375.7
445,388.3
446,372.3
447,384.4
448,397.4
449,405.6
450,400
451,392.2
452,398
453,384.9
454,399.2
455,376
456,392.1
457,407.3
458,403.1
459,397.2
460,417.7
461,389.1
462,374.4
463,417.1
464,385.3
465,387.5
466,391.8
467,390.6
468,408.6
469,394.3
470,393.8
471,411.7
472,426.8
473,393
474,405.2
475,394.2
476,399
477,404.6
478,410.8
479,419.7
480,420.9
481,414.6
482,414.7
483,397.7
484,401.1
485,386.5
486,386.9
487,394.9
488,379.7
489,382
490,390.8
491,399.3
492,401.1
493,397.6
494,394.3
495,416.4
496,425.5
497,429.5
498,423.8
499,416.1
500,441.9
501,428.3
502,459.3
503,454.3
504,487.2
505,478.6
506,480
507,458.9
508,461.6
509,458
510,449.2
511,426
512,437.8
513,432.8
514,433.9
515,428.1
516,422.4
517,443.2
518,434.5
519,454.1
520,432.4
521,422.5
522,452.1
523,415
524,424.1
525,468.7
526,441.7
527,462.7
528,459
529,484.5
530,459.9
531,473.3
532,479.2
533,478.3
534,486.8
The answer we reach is 8.7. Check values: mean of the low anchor 254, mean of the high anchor 394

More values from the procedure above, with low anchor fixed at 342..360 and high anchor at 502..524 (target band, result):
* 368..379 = 1.25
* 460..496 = 3.90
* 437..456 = 2.89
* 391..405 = 9.12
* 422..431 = 2.68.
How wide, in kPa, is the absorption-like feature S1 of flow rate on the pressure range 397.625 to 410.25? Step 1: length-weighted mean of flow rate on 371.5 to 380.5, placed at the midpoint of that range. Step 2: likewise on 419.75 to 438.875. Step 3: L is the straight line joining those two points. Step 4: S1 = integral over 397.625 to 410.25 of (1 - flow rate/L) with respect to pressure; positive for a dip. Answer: 8.9 kPa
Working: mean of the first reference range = 398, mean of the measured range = 107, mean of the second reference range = 323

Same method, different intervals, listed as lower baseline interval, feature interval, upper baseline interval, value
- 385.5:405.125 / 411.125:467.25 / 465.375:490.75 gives -3.8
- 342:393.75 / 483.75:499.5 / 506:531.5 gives 1.3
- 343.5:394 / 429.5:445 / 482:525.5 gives 1.9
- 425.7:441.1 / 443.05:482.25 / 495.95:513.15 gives -0.6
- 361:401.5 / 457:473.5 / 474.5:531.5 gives 0.0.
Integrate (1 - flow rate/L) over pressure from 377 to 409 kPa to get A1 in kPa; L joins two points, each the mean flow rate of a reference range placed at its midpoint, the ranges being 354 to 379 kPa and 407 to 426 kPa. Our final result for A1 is 8.0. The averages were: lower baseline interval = 423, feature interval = 232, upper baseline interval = 181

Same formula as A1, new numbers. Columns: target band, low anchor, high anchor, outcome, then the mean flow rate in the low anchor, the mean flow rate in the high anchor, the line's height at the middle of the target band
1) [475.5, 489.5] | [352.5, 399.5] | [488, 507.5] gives 0.6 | 361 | 428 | 420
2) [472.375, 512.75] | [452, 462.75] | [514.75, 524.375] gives -0.4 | 395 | 433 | 416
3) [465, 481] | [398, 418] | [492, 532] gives -4.1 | 119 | 443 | 321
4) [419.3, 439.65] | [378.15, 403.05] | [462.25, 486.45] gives 0.2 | 258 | 402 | 325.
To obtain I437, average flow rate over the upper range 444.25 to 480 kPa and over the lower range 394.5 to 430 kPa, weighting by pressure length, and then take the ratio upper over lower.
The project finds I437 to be 2.21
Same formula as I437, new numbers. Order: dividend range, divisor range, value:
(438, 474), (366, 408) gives 1.39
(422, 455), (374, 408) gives 1.44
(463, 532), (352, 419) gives 1.45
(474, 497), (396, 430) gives 2.24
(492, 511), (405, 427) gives 2.46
